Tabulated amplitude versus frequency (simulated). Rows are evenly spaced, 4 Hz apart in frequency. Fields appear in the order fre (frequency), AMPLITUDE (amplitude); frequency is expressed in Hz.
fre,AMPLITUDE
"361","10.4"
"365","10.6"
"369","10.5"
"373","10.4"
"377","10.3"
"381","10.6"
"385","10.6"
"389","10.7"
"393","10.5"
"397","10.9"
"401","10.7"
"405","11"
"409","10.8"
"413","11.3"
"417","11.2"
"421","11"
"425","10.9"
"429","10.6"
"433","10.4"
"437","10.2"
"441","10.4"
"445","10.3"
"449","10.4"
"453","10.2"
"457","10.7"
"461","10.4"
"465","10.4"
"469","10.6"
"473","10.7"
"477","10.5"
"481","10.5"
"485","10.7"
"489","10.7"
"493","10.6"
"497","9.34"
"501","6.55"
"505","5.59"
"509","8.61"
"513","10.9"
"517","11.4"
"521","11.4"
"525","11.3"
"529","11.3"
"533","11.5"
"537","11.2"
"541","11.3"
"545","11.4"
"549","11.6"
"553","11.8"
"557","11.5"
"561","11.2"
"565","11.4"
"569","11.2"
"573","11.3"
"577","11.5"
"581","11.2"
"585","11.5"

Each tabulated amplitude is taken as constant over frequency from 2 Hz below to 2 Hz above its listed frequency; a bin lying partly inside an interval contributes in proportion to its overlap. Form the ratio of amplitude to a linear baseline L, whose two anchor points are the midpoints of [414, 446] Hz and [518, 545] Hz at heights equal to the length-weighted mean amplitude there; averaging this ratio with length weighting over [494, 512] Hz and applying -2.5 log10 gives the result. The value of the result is 0.376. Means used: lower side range 10.7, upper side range 11.3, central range 7.88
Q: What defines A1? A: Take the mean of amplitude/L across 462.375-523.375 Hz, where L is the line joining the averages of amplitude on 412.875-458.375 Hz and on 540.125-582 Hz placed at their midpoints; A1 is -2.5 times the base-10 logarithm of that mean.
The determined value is 0.11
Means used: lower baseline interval 10.6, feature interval 9.91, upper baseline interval 11.4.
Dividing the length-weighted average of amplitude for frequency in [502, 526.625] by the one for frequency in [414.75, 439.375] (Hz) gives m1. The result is 0.9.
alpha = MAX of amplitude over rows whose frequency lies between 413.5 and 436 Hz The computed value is 11.2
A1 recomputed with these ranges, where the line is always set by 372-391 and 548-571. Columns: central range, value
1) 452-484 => 0.046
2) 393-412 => -0.020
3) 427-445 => 0.043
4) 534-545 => 0.004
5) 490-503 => 0.232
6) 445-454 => 0.058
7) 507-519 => 0.091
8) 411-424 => -0.043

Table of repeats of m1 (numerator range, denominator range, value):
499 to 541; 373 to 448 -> 0.94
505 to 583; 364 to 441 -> 1.04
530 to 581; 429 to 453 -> 1.10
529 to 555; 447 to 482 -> 1.09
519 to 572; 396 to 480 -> 1.07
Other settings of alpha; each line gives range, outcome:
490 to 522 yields 11.4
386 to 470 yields 11.3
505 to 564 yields 11.8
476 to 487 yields 10.7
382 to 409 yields 11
